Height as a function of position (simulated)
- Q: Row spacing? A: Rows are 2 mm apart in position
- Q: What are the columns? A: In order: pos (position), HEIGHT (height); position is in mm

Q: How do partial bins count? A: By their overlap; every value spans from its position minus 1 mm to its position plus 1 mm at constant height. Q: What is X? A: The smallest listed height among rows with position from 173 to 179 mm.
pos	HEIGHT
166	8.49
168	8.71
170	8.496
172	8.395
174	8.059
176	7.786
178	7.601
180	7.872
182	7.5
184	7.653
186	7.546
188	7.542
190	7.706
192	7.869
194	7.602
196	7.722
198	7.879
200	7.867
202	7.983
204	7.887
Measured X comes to 7.601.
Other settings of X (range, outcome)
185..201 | 7.542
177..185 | 7.5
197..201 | 7.867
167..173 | 8.395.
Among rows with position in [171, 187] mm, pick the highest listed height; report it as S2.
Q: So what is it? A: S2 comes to 8.395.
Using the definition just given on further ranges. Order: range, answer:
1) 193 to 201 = 7.879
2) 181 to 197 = 7.869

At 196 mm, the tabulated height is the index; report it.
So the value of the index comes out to 7.722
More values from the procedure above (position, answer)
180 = 7.872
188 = 7.542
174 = 8.059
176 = 7.786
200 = 7.867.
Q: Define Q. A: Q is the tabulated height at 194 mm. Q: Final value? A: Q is 7.602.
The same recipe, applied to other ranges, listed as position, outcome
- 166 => 8.49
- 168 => 8.71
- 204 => 7.887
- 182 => 7.5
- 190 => 7.706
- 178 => 7.601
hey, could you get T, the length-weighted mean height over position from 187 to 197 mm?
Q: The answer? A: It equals 7.69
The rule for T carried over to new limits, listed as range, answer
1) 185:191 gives 7.6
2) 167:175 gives 8.41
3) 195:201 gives 7.82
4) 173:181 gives 7.83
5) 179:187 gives 7.64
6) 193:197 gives 7.66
